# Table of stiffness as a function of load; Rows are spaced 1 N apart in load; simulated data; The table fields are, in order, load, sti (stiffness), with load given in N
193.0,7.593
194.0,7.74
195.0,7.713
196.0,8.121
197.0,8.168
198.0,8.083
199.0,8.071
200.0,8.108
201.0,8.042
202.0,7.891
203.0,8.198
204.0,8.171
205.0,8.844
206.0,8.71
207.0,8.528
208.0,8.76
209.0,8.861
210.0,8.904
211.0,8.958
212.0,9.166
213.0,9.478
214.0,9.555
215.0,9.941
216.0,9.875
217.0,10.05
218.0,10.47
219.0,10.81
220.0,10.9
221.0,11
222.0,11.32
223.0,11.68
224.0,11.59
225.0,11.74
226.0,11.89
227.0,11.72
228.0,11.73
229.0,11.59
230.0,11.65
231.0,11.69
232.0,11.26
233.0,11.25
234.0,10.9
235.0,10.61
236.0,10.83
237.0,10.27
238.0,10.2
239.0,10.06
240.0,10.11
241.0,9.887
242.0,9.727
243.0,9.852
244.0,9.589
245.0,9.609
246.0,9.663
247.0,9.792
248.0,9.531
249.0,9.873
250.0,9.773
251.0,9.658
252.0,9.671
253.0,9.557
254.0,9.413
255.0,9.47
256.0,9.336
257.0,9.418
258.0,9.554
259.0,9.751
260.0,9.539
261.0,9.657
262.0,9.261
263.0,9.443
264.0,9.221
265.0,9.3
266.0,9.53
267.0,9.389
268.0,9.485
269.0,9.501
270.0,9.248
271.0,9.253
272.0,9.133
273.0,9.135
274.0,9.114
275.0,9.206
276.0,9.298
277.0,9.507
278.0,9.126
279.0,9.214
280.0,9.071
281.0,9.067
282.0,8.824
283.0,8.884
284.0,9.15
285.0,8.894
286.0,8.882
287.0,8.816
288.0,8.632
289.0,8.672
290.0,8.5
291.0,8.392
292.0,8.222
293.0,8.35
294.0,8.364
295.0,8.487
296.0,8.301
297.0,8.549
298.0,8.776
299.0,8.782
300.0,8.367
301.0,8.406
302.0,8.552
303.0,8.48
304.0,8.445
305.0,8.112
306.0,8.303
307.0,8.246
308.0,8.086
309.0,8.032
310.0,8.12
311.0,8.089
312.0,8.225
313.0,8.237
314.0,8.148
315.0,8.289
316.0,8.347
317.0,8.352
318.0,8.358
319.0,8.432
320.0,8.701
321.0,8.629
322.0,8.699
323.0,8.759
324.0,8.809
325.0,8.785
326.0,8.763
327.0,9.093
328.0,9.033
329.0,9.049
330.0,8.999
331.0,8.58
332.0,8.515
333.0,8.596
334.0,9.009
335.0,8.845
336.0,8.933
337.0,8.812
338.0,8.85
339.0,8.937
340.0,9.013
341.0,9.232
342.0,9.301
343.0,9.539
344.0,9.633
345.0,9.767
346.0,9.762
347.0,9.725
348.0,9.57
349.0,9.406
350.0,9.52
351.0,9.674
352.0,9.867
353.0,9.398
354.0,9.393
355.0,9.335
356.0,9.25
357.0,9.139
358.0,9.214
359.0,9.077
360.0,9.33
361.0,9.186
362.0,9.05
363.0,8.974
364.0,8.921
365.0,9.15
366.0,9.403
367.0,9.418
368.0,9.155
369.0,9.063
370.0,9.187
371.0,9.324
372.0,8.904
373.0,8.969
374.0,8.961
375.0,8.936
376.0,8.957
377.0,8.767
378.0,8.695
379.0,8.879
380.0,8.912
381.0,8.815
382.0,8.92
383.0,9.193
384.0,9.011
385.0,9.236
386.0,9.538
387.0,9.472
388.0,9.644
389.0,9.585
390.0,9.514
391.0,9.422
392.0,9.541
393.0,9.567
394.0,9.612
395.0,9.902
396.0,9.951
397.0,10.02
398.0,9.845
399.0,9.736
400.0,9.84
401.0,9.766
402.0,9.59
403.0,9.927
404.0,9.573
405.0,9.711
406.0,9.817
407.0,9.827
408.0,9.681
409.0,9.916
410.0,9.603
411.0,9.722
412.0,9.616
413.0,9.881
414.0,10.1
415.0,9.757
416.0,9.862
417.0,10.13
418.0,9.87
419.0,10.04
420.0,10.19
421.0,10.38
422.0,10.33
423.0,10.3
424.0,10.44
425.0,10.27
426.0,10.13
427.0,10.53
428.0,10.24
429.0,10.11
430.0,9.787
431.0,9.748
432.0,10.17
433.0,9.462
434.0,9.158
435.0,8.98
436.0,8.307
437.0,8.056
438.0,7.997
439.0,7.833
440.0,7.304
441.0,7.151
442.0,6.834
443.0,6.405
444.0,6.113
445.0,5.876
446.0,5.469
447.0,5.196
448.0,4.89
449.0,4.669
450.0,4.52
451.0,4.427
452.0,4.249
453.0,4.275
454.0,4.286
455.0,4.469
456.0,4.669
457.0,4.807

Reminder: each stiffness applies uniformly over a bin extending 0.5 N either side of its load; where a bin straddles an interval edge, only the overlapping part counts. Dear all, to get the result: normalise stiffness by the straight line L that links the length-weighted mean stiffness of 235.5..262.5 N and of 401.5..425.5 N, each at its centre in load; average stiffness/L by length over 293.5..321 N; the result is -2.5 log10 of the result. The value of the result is 0.174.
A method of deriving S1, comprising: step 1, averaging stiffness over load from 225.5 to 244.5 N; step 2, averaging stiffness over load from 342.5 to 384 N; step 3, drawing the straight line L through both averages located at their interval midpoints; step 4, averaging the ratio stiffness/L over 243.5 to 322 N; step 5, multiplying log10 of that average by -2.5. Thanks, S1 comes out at 0.145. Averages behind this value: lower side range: 10.8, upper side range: 9.23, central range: 8.93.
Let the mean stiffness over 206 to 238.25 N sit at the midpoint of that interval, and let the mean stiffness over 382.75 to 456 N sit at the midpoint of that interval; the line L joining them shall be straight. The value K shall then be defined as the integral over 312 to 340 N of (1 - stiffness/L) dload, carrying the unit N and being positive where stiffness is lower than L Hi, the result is 2.6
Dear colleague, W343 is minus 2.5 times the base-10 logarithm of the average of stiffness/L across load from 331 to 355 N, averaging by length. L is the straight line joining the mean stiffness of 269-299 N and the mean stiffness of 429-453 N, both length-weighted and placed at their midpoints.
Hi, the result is -0.13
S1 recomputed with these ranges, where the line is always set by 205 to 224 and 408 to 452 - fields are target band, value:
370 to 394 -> -0.04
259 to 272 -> 0.02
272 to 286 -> 0.04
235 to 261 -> -0.01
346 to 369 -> -0.04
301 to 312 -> 0.13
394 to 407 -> -0.12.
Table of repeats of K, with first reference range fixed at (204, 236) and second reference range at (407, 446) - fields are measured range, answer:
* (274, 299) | 3.0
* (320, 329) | 0.9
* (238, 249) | 0.5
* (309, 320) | 1.8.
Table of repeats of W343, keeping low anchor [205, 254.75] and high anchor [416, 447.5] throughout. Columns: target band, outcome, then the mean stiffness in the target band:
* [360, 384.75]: 0.023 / 9.04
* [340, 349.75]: -0.011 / 9.52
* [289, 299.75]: 0.154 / 8.48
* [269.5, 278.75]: 0.078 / 9.22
